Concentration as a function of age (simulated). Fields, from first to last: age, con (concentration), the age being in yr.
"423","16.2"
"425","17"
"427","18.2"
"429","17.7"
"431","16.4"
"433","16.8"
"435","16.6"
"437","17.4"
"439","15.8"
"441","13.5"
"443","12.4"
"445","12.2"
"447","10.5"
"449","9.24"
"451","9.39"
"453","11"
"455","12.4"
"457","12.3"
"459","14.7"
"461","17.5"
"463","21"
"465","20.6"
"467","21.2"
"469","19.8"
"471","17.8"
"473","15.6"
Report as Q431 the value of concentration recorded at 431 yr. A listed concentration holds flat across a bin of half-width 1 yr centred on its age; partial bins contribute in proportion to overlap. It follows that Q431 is 16.4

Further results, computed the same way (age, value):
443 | 12.4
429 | 17.7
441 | 13.5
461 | 17.5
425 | 17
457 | 12.3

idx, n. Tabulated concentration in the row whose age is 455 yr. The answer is 12.4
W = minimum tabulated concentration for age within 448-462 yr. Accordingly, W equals 9.24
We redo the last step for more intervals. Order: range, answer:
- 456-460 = 12.3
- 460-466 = 17.5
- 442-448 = 10.5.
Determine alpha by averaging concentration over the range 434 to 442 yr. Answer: 15.8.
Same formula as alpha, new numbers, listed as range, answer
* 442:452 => 10.7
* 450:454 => 10.2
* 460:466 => 19.7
